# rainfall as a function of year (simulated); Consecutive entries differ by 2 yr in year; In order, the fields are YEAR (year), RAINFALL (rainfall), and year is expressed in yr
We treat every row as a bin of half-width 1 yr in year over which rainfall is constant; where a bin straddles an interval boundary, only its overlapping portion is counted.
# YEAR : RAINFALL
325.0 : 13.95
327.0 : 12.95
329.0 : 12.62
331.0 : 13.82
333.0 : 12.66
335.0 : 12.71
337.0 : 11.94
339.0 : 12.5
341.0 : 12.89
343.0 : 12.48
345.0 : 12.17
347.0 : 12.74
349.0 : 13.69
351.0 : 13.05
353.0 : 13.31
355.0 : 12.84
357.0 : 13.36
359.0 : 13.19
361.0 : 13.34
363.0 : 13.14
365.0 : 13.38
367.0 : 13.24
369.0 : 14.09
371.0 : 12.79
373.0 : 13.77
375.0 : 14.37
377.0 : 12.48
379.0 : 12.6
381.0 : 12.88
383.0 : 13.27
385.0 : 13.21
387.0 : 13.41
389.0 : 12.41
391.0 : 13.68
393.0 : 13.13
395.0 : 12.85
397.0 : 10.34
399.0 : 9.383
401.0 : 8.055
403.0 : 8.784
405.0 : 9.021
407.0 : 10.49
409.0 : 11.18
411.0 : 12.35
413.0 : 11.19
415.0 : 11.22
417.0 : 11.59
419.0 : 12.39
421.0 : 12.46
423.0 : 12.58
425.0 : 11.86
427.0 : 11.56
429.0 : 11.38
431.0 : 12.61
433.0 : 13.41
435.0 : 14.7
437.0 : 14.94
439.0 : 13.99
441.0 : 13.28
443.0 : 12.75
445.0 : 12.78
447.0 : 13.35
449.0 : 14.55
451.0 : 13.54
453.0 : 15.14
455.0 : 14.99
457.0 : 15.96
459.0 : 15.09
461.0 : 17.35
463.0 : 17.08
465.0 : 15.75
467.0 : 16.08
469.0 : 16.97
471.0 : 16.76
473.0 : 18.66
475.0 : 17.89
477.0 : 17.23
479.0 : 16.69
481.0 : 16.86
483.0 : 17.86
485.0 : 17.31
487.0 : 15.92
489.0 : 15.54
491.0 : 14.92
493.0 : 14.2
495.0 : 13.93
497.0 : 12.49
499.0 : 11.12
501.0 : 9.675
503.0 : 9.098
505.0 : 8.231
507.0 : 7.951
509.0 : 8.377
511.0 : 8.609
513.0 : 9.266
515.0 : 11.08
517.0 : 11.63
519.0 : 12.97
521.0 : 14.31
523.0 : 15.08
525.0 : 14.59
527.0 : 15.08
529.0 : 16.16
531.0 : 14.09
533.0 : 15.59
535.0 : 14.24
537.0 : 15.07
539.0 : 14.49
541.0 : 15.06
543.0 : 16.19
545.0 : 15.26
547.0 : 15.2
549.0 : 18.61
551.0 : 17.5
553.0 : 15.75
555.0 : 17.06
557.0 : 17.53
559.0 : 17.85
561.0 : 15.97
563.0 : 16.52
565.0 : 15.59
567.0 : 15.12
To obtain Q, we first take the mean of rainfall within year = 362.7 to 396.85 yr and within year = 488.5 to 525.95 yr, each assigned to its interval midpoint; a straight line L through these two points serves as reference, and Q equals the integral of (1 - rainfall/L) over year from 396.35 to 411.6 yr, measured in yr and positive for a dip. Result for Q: 3.5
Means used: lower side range 13.1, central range 9.88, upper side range 11.7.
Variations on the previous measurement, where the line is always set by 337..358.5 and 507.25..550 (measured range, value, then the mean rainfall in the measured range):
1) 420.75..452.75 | 0.3 yr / 13.2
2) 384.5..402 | 1.7 yr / 11.8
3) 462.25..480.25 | -4.7 yr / 17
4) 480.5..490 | -2.2 yr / 16.7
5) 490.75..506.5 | 2.5 yr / 11.4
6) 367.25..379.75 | -0.4 yr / 13.4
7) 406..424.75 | 2.1 yr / 11.7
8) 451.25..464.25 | -2.3 yr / 15.8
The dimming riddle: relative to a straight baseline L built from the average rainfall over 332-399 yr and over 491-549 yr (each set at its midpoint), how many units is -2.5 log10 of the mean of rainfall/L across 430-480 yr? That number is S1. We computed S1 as -0.18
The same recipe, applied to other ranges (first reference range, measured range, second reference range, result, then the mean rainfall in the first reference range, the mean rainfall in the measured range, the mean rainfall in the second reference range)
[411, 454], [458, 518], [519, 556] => 0.013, 12.9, 14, 15.4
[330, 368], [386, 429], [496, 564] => 0.159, 13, 11.4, 13.8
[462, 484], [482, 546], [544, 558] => 0.259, 17.1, 13.3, 16.7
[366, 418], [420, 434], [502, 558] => 0.014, 12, 12.3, 13.7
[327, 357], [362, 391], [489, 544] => -0.034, 12.8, 13.2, 12.8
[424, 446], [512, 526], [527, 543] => 0.161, 13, 12.7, 15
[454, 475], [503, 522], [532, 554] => 0.490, 16.5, 10.2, 15.7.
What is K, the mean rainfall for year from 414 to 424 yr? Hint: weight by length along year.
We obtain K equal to 12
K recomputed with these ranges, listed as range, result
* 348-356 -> 13.2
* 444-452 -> 13.6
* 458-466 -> 16.3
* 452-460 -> 15.3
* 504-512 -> 8.29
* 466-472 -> 16.6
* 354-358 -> 13.1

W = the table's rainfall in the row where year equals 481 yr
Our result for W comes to 16.86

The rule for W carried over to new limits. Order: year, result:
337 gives 11.94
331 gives 13.82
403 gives 8.784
